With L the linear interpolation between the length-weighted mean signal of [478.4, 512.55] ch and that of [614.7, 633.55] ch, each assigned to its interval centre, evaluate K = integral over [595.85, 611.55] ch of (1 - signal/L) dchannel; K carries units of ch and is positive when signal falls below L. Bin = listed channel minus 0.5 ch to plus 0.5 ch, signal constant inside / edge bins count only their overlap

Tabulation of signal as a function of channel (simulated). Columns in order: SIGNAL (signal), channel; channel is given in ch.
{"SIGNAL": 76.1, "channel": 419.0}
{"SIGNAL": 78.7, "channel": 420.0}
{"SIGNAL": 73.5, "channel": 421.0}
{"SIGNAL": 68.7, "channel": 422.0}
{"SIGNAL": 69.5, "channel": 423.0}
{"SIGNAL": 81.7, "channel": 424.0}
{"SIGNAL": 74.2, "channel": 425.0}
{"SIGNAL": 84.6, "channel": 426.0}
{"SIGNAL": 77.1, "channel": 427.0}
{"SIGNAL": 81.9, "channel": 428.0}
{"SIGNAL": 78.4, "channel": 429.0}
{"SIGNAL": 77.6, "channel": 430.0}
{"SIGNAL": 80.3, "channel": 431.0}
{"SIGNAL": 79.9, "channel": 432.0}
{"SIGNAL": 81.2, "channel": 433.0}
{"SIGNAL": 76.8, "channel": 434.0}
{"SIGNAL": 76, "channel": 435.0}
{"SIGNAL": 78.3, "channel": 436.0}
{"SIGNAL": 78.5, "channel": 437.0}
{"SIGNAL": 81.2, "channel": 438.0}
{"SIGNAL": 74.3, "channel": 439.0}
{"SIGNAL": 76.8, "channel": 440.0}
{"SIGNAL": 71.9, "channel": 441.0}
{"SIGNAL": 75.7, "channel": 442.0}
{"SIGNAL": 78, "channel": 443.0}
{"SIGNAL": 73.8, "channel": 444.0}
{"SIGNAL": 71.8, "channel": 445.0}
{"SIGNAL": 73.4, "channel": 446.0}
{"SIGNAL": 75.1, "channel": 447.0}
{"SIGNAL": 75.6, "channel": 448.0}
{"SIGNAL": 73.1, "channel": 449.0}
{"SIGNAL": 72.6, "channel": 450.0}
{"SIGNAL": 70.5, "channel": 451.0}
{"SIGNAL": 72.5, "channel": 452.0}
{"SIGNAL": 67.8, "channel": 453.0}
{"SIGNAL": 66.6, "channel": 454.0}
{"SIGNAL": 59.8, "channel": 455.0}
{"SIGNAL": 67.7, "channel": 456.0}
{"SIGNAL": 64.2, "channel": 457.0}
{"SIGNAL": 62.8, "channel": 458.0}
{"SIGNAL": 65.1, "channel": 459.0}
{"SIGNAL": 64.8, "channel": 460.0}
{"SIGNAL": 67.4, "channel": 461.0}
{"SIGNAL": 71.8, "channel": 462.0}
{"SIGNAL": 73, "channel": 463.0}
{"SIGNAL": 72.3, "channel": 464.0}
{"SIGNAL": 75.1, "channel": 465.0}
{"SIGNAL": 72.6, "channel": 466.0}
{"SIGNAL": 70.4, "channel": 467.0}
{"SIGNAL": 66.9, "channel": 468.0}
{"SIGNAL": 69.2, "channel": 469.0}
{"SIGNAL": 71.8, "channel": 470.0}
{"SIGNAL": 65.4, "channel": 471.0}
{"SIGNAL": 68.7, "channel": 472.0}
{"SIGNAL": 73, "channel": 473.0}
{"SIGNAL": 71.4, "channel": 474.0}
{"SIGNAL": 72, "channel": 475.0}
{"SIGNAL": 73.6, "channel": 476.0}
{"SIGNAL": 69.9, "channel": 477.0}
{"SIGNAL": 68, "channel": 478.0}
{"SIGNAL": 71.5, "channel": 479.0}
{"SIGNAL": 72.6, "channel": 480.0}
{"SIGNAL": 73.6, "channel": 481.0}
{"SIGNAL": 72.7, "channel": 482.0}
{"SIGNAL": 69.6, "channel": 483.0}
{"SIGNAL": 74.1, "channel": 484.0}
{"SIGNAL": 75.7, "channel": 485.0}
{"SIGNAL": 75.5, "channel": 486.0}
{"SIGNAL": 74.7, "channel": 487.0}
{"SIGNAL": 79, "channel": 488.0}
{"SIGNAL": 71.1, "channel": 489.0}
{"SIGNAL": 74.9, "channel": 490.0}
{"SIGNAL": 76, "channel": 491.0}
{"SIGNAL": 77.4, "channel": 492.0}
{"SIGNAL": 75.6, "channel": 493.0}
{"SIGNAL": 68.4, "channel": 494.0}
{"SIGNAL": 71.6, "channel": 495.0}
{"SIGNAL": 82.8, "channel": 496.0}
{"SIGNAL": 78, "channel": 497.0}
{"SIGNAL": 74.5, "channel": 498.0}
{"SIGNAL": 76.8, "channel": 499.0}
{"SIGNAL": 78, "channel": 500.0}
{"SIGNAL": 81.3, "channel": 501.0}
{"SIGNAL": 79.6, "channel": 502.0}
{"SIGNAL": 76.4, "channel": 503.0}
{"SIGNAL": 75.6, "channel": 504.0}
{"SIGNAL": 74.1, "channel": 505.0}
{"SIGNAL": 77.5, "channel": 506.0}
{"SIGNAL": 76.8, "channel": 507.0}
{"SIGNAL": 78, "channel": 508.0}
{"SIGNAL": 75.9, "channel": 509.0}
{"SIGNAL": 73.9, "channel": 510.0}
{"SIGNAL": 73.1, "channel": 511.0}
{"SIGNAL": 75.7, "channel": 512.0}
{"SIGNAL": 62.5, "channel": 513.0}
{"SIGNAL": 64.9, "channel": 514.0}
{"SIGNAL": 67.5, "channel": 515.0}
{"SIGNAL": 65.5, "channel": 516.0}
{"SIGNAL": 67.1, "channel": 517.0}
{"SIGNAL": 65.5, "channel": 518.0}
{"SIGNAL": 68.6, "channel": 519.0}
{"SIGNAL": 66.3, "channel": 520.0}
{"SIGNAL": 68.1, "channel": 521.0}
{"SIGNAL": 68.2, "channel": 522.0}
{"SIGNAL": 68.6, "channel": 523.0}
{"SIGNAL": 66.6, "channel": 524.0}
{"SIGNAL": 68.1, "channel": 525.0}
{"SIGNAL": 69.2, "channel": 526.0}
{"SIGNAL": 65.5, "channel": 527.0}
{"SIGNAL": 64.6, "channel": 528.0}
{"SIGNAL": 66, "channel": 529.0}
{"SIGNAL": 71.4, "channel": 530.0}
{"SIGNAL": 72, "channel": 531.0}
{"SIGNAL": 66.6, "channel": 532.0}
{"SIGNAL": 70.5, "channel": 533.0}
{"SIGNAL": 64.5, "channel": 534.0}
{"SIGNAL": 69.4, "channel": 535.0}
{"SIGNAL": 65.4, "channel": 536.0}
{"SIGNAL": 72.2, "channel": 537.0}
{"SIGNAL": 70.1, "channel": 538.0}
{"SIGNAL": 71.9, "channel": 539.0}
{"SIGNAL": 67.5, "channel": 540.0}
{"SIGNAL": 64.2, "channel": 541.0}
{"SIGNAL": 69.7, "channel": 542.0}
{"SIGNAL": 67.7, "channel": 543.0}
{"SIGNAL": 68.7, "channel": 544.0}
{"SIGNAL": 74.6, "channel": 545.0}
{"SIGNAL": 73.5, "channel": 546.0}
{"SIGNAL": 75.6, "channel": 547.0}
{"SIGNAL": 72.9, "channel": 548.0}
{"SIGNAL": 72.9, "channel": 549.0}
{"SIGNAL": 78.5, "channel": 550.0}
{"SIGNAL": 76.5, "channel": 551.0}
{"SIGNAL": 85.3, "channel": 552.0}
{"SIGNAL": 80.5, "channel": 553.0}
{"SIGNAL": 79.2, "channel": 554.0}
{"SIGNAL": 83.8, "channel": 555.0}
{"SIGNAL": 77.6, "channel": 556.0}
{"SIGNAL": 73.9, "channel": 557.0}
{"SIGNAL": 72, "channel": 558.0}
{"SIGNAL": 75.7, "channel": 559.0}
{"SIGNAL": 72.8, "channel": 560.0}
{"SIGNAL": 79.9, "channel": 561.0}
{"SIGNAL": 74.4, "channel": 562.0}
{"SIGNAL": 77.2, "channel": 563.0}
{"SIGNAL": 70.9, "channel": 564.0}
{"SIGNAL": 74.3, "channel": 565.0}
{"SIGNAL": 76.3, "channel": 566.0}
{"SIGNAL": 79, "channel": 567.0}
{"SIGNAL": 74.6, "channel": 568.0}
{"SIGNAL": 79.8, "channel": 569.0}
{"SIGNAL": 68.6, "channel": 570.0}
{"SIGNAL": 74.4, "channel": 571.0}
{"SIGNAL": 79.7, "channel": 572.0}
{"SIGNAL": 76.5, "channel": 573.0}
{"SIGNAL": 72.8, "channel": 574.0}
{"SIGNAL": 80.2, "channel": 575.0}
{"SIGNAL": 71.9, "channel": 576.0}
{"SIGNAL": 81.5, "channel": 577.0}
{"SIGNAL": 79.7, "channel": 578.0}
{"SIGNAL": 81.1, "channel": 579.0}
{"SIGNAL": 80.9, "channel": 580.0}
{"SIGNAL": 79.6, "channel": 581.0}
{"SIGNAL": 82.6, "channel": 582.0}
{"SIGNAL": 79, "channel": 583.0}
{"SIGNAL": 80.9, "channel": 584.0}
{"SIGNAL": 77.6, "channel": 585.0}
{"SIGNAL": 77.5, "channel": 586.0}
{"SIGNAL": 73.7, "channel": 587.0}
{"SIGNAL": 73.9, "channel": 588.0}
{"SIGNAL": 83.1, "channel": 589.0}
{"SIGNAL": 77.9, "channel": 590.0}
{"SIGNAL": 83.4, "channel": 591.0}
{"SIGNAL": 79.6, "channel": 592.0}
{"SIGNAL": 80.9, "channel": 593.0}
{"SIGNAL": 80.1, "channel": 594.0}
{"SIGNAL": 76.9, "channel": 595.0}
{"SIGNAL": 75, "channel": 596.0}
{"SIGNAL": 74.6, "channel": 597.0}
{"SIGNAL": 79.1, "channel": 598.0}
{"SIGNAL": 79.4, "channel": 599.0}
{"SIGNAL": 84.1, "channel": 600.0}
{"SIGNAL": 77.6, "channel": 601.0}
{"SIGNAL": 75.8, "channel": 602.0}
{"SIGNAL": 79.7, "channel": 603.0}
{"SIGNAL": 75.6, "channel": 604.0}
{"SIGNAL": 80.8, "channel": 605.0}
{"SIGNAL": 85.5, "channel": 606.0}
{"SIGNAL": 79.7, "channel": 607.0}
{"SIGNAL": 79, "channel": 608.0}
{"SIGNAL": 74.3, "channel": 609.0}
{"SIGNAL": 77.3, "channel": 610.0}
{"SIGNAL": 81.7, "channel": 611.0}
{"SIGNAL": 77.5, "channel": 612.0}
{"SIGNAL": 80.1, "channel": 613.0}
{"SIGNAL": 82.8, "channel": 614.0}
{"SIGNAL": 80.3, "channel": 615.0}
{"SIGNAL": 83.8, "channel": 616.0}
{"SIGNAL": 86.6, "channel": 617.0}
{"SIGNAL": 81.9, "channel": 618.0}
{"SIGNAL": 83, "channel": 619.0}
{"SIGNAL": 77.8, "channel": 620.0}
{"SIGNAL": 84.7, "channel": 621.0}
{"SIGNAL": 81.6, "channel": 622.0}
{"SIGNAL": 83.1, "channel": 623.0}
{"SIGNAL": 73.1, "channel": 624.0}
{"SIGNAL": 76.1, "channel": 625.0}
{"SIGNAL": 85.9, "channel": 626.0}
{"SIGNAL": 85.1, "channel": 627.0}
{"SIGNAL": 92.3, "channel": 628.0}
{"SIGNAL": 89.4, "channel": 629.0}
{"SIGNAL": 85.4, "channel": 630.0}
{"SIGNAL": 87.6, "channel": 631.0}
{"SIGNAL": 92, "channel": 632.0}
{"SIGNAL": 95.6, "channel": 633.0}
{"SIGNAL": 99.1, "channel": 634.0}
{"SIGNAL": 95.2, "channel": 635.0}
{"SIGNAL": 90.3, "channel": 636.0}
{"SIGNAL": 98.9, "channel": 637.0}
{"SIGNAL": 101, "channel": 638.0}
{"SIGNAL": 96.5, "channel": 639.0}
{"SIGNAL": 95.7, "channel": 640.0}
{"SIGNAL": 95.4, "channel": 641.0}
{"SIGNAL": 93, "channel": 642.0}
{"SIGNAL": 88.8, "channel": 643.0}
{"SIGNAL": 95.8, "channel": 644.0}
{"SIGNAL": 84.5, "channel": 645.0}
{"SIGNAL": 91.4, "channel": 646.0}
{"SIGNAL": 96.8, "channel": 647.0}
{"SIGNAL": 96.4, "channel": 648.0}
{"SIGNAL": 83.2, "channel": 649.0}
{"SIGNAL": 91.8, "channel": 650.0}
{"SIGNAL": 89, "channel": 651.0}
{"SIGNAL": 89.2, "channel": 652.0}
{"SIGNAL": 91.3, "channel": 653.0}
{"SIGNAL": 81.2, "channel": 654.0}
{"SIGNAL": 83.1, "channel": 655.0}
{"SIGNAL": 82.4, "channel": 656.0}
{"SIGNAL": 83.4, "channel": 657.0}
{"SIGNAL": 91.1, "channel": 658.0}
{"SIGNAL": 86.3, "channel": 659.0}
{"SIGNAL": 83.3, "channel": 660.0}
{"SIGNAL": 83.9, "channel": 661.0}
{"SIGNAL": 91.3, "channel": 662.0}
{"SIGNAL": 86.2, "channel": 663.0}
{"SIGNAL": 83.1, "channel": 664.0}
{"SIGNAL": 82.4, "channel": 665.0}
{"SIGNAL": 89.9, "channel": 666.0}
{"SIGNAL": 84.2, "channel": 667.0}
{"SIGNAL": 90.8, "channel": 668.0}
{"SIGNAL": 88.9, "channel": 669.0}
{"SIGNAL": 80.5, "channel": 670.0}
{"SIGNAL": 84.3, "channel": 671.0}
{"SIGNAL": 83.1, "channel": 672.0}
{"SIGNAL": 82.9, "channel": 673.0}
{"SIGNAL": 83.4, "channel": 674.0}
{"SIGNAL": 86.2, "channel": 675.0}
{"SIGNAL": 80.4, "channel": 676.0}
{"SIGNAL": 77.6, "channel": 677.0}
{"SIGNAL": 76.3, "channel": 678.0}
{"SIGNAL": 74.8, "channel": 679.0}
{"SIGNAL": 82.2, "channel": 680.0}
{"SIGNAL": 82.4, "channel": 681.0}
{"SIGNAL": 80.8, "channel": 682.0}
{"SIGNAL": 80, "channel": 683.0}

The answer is 0.8 ch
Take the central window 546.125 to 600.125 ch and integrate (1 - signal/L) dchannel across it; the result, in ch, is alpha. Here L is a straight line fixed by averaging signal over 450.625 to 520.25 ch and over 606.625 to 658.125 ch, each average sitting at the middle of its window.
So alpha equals 2.2 ch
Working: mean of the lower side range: 71.8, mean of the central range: 77.5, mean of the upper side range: 87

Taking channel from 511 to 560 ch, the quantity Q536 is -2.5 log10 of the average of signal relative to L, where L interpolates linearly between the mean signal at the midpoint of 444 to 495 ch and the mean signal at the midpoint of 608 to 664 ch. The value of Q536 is 0.10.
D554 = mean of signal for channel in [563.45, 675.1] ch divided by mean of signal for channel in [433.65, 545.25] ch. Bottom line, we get 1.2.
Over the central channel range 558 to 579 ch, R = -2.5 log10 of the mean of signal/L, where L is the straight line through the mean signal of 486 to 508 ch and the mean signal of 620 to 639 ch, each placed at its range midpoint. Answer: 0.09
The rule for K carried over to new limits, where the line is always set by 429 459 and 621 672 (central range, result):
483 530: 3.4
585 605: 1.5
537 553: 1.6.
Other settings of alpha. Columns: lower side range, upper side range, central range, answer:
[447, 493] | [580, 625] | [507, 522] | 0.9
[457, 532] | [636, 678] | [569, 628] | 1.9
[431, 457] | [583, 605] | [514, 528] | 1.7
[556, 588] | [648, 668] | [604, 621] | 0.1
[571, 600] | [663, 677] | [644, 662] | -1.0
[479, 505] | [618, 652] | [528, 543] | 2.1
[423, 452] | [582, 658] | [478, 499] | 1.2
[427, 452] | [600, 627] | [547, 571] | 0.8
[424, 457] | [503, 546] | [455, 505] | 0.0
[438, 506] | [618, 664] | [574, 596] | 1.1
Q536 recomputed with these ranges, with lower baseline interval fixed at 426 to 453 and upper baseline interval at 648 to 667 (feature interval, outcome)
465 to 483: 0.10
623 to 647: -0.07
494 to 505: 0.03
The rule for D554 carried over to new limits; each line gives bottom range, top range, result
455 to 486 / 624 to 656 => 1.29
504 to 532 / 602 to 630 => 1.17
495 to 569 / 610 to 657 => 1.21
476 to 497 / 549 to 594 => 1.05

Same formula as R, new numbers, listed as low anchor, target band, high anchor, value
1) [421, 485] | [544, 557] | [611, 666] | 0.048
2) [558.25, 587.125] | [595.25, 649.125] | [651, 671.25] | -0.042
